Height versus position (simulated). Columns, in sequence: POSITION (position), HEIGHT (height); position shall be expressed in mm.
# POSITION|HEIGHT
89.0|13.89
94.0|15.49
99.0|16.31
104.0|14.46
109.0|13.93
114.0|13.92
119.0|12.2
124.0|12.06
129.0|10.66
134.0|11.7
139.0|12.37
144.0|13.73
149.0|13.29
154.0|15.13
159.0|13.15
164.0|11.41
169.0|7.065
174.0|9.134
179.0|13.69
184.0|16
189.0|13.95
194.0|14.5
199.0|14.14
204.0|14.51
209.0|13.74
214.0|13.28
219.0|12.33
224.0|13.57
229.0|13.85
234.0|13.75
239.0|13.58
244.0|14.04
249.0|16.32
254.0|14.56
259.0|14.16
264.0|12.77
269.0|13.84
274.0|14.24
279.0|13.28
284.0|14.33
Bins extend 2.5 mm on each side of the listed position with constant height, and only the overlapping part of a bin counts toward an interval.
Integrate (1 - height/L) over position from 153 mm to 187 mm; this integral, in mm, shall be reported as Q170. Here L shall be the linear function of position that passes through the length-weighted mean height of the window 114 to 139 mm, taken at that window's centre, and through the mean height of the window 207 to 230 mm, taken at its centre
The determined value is 1.3 mm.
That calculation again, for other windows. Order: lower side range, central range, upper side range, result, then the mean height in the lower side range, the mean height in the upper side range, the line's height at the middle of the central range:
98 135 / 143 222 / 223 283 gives 2.8 mm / 13.1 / 14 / 13.5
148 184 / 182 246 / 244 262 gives -1.8 mm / 12.1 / 14.8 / 13.6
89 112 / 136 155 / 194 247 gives 1.3 mm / 14.9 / 13.7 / 14.5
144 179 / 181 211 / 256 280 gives -4.9 mm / 11.8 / 13.7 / 12.4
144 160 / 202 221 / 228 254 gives 1.0 mm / 13.9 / 14.4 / 14.2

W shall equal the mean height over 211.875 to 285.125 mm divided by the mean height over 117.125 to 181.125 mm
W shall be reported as 1.16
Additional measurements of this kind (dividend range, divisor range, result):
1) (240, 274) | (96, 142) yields 1.09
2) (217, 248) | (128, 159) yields 1.06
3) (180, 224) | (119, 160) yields 1.10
